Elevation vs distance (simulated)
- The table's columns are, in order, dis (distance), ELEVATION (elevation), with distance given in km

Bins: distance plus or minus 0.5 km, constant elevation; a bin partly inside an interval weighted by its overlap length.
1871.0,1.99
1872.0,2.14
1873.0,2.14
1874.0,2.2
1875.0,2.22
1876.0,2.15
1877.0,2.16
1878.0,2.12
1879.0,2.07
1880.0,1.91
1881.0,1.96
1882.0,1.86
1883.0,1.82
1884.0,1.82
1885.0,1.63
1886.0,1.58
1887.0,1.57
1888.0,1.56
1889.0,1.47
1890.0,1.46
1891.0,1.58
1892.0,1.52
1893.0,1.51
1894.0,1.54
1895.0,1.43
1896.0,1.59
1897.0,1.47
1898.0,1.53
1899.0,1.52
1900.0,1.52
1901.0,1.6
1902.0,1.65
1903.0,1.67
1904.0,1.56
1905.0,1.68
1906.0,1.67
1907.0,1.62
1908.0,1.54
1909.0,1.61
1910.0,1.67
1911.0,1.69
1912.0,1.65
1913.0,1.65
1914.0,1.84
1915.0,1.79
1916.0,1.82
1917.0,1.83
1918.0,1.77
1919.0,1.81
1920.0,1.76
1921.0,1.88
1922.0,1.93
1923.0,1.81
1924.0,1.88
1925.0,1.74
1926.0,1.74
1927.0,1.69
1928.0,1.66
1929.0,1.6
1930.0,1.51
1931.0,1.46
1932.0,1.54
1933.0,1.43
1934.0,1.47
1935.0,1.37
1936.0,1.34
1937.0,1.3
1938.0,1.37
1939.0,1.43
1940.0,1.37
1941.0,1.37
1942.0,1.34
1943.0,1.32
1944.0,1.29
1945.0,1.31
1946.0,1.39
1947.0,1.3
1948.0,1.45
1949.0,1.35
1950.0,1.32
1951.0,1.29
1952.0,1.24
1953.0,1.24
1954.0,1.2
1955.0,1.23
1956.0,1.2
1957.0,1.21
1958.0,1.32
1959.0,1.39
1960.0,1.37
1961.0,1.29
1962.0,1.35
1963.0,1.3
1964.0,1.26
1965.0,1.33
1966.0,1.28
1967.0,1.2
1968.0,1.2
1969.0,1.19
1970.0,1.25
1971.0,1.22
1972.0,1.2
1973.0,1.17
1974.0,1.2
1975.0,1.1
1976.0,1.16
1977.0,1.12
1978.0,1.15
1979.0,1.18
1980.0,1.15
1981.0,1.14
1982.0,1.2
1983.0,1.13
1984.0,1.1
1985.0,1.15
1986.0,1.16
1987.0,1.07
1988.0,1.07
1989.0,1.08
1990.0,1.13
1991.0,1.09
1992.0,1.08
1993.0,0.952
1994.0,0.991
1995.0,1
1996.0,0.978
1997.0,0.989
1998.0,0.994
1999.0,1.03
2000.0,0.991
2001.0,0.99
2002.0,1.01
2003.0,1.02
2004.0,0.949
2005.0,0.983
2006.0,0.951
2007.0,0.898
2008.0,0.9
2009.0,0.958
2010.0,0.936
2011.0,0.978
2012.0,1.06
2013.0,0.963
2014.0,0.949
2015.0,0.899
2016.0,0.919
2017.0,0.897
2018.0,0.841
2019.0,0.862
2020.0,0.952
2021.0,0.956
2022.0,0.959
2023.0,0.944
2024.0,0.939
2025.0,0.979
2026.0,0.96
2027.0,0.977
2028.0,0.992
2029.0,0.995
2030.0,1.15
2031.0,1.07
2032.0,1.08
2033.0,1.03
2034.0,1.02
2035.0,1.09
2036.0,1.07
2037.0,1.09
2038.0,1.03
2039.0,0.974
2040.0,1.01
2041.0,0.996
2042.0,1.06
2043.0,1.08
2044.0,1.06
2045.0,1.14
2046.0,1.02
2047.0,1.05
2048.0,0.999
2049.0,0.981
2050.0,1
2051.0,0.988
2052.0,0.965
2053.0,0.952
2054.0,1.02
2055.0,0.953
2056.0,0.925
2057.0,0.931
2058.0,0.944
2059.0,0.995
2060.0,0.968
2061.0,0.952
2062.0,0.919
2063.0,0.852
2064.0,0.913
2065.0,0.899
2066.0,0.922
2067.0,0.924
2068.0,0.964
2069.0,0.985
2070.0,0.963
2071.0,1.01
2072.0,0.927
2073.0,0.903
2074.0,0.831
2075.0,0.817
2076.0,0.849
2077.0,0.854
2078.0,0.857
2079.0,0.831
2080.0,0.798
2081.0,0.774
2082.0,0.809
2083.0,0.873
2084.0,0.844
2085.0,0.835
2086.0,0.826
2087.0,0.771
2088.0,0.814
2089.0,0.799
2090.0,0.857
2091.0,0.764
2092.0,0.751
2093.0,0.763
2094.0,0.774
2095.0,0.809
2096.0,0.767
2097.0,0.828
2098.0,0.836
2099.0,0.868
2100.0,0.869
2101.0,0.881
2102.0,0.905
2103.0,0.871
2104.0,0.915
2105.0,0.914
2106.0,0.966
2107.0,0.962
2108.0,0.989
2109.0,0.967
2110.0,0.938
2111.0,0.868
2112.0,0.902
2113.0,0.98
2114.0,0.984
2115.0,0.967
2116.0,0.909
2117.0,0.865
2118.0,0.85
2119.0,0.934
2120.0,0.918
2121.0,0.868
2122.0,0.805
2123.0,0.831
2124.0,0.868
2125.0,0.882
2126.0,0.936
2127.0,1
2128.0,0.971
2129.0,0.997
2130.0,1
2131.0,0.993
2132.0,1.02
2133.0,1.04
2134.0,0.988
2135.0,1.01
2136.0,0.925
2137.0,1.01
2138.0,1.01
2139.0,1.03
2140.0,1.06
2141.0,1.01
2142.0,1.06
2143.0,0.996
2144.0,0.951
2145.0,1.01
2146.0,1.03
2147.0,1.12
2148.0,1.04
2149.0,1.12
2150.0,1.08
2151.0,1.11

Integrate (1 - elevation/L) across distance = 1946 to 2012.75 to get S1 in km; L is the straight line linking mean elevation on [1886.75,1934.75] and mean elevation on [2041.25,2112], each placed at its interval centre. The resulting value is 9.7 km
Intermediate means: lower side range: 1.63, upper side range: 0.906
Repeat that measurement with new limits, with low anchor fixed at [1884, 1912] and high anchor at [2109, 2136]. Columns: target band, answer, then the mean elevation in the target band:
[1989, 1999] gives 2.1 km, 1.03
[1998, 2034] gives 7.8 km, 0.971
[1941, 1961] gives 1.7 km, 1.3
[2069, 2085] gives 3.0 km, 0.866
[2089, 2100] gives 2.3 km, 0.805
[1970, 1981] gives 1.5 km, 1.17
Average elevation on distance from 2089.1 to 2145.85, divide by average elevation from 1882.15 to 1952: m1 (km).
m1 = 0.6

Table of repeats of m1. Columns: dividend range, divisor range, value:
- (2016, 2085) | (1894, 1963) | 0.63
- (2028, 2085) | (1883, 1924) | 0.58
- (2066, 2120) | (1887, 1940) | 0.54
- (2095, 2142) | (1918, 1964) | 0.64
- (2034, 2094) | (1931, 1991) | 0.74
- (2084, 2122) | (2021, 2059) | 0.86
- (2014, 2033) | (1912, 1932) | 0.56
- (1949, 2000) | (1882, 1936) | 0.72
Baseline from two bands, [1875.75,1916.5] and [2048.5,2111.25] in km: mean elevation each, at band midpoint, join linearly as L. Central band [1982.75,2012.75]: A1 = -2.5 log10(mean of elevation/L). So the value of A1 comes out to 0.22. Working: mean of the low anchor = 1.68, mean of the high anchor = 0.889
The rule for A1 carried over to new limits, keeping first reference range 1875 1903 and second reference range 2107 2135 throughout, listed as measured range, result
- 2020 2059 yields 0.192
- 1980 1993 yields 0.234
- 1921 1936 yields -0.040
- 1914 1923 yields -0.141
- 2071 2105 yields 0.242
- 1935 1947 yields 0.137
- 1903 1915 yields -0.018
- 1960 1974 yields 0.154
